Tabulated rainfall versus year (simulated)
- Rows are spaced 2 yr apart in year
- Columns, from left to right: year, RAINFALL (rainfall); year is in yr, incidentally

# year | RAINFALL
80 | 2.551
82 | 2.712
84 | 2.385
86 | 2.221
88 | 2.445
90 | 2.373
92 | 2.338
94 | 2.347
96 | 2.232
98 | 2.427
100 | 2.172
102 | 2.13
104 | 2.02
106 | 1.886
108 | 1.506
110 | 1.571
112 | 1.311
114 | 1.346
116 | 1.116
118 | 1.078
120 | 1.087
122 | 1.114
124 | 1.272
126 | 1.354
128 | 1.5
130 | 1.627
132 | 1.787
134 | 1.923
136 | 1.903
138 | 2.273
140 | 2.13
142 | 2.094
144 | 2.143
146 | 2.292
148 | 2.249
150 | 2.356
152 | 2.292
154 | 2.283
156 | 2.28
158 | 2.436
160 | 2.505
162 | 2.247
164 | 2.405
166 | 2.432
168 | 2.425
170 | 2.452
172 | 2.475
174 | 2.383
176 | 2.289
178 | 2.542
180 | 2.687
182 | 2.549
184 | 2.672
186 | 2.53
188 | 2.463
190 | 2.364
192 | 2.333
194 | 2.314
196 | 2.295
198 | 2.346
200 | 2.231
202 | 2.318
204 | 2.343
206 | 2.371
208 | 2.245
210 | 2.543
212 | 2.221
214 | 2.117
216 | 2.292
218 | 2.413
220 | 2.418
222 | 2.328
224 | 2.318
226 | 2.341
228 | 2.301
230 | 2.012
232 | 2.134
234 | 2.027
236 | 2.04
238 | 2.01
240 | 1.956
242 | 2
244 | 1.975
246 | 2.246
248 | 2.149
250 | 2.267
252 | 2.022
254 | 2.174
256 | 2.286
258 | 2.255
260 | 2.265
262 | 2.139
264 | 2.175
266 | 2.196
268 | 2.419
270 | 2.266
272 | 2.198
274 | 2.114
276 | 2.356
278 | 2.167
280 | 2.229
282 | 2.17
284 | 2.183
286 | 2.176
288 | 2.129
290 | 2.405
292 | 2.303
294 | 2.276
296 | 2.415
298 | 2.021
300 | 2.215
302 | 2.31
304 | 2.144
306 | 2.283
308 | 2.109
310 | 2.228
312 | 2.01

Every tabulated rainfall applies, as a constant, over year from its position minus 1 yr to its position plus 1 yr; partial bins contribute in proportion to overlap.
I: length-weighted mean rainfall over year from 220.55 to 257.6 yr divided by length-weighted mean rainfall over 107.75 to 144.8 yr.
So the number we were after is 1.4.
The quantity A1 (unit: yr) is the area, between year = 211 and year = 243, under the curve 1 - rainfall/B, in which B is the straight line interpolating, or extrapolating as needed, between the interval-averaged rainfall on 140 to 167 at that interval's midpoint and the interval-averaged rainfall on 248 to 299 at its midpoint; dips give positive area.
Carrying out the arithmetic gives 1.0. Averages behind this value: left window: 2.3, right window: 2.22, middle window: 2.18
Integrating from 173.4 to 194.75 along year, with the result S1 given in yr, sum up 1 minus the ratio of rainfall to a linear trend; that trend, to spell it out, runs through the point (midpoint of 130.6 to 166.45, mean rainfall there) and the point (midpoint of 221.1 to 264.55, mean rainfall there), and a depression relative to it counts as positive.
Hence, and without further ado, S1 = -2.70 yr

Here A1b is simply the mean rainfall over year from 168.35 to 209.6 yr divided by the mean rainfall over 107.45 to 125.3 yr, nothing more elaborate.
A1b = 1.91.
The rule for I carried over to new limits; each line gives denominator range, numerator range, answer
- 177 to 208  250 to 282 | 0.92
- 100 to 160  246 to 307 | 1.22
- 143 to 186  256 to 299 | 0.93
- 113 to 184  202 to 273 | 1.08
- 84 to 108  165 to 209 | 1.09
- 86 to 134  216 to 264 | 1.24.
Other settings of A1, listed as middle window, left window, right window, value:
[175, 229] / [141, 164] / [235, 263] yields -4.1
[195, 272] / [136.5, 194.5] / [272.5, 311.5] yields 2.3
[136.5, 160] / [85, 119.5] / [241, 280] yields -3.2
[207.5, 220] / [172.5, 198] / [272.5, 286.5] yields 0.3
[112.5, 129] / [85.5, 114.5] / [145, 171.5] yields 7.0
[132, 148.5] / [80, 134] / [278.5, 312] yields -1.7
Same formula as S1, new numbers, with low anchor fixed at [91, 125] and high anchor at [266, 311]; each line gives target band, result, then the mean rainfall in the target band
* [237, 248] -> 0.3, 2.05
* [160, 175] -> -4.3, 2.41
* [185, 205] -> -4.0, 2.35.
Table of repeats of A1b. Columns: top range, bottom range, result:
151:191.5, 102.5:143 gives 1.52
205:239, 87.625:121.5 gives 1.23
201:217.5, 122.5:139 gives 1.37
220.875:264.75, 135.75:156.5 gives 0.97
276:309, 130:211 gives 0.96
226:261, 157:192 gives 0.87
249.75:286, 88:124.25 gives 1.25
